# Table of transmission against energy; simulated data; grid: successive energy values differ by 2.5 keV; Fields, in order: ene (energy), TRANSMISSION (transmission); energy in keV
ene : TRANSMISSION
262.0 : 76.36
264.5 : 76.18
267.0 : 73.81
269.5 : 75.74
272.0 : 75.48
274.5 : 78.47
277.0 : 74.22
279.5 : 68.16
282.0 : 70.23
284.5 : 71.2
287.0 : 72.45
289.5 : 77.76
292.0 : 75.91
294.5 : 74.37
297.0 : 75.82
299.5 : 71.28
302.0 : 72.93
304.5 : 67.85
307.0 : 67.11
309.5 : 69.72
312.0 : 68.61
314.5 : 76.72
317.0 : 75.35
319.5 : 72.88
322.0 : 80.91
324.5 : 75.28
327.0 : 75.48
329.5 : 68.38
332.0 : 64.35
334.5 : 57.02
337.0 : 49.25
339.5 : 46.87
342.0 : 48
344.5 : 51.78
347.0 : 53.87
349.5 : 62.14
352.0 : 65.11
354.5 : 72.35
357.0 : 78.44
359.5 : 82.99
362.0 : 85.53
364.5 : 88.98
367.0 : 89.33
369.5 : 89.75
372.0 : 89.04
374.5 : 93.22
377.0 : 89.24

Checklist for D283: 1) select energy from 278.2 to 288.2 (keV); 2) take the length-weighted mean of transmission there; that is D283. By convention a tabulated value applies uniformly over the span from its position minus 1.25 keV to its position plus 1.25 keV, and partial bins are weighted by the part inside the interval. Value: 70.5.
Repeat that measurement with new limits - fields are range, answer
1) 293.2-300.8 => 73.8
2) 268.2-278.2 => 76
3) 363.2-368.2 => 89.1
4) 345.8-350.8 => 58.1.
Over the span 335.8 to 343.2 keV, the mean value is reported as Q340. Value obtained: 48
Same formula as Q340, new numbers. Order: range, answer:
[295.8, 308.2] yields 71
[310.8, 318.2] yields 73.6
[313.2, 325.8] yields 76.2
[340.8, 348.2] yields 51.2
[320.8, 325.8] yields 78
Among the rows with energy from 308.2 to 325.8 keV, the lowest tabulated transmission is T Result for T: 68.61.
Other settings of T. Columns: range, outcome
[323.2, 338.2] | 49.25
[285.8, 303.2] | 71.28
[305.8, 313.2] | 67.11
